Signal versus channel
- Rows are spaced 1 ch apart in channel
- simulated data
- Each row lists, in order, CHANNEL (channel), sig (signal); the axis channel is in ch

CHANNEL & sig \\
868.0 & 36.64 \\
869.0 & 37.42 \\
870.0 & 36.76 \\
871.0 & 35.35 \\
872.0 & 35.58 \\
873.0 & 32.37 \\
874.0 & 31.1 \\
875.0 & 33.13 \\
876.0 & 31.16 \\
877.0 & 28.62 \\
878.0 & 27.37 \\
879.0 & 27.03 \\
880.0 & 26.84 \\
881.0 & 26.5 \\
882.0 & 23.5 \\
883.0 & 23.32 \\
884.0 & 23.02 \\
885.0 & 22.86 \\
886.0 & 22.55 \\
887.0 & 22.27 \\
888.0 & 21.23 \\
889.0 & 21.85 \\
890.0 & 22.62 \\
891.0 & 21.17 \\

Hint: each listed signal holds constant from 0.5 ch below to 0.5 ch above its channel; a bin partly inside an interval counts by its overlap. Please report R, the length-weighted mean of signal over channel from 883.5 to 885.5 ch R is 22.9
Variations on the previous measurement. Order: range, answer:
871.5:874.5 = 33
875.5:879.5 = 28.5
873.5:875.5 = 32.1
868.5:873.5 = 35.5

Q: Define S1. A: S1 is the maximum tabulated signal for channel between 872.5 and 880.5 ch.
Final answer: 33.13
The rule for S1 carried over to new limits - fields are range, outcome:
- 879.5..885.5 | 26.84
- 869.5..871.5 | 36.76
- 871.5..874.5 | 35.58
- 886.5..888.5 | 22.27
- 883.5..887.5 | 23.02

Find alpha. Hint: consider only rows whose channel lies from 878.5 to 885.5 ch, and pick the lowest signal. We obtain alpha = 22.86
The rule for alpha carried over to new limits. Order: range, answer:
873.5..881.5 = 26.5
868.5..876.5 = 31.1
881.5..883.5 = 23.32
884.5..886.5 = 22.55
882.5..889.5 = 21.23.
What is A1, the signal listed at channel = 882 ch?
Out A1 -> 23.5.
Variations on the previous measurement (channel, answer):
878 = 27.37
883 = 23.32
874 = 31.1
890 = 22.62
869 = 37.42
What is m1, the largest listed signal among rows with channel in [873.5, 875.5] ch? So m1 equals 33.13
